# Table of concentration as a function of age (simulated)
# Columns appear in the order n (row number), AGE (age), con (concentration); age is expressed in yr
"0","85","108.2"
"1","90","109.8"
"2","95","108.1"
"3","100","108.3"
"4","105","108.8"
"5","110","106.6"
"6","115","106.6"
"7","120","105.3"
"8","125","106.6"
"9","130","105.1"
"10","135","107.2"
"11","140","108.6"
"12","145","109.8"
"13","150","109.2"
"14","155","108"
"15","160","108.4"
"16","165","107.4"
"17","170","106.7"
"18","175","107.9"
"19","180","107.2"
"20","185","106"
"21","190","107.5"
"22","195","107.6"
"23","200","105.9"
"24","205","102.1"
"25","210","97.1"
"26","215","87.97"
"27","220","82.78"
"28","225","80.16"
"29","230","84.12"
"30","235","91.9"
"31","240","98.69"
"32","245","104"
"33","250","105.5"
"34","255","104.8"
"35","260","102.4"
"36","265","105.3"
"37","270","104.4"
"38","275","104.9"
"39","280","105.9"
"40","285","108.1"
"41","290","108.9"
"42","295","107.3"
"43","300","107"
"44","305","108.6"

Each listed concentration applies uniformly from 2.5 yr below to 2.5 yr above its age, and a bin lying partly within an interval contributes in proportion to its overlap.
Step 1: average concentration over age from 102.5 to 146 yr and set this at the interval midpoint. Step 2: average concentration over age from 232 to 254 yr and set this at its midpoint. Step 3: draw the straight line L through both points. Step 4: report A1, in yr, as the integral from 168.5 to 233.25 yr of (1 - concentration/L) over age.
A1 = 2.6 yr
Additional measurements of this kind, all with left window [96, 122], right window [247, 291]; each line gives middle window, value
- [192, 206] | 0.1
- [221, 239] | 3.3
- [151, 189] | -0.3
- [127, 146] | -0.1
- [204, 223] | 2.6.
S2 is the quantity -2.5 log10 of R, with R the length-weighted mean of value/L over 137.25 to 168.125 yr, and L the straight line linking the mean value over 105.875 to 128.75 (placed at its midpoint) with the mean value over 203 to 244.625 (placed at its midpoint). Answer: -0.07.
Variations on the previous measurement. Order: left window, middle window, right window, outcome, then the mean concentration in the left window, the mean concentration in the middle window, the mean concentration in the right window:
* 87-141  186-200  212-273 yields -0.07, 107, 107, 96.1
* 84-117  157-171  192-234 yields -0.08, 108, 108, 93.6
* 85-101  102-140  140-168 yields 0.02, 109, 107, 109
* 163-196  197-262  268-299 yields 0.12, 107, 96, 107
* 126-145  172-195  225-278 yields -0.03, 107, 107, 99.7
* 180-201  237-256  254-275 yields 0.02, 107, 103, 104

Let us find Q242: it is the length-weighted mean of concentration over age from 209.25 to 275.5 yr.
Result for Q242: 96.5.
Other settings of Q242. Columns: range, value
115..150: 107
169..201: 107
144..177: 108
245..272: 104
